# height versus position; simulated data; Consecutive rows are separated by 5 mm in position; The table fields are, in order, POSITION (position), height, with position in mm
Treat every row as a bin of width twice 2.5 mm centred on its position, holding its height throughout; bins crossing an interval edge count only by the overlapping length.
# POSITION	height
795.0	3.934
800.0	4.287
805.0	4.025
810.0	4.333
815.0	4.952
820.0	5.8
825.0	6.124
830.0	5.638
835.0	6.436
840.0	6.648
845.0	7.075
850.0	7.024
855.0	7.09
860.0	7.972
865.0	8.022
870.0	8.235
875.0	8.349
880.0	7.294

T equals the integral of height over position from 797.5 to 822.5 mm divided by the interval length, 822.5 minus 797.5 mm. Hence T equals 4.68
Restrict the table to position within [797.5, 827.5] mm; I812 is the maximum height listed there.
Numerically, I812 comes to 6.124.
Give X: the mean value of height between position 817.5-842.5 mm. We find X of 6.13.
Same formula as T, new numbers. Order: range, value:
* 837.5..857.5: 6.96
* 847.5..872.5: 7.67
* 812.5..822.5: 5.38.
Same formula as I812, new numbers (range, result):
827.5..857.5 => 7.09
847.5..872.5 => 8.235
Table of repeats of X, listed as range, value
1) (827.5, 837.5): 6.04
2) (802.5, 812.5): 4.18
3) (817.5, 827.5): 5.96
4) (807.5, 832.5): 5.37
